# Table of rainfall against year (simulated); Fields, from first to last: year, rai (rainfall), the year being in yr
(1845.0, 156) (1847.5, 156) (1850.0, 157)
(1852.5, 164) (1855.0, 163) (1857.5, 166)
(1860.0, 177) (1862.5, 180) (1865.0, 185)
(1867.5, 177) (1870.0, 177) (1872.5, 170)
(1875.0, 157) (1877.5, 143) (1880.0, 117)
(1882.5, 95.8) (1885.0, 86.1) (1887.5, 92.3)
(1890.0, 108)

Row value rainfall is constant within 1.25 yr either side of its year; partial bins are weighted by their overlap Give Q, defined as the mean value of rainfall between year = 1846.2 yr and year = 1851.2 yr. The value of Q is 156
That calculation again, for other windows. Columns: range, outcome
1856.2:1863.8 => 174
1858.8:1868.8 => 180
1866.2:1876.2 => 170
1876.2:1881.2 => 130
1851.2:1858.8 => 164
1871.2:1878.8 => 157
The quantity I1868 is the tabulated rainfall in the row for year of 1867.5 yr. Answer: 177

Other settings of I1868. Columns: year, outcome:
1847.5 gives 156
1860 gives 177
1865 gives 185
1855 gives 163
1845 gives 156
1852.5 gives 164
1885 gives 86.1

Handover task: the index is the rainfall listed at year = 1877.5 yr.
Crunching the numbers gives 143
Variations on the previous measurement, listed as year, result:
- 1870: 177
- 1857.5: 166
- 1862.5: 180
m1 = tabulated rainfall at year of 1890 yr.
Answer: 108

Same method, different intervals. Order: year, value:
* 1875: 157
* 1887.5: 92.3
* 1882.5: 95.8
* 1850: 157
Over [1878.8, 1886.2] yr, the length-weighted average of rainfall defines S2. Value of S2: 99.6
